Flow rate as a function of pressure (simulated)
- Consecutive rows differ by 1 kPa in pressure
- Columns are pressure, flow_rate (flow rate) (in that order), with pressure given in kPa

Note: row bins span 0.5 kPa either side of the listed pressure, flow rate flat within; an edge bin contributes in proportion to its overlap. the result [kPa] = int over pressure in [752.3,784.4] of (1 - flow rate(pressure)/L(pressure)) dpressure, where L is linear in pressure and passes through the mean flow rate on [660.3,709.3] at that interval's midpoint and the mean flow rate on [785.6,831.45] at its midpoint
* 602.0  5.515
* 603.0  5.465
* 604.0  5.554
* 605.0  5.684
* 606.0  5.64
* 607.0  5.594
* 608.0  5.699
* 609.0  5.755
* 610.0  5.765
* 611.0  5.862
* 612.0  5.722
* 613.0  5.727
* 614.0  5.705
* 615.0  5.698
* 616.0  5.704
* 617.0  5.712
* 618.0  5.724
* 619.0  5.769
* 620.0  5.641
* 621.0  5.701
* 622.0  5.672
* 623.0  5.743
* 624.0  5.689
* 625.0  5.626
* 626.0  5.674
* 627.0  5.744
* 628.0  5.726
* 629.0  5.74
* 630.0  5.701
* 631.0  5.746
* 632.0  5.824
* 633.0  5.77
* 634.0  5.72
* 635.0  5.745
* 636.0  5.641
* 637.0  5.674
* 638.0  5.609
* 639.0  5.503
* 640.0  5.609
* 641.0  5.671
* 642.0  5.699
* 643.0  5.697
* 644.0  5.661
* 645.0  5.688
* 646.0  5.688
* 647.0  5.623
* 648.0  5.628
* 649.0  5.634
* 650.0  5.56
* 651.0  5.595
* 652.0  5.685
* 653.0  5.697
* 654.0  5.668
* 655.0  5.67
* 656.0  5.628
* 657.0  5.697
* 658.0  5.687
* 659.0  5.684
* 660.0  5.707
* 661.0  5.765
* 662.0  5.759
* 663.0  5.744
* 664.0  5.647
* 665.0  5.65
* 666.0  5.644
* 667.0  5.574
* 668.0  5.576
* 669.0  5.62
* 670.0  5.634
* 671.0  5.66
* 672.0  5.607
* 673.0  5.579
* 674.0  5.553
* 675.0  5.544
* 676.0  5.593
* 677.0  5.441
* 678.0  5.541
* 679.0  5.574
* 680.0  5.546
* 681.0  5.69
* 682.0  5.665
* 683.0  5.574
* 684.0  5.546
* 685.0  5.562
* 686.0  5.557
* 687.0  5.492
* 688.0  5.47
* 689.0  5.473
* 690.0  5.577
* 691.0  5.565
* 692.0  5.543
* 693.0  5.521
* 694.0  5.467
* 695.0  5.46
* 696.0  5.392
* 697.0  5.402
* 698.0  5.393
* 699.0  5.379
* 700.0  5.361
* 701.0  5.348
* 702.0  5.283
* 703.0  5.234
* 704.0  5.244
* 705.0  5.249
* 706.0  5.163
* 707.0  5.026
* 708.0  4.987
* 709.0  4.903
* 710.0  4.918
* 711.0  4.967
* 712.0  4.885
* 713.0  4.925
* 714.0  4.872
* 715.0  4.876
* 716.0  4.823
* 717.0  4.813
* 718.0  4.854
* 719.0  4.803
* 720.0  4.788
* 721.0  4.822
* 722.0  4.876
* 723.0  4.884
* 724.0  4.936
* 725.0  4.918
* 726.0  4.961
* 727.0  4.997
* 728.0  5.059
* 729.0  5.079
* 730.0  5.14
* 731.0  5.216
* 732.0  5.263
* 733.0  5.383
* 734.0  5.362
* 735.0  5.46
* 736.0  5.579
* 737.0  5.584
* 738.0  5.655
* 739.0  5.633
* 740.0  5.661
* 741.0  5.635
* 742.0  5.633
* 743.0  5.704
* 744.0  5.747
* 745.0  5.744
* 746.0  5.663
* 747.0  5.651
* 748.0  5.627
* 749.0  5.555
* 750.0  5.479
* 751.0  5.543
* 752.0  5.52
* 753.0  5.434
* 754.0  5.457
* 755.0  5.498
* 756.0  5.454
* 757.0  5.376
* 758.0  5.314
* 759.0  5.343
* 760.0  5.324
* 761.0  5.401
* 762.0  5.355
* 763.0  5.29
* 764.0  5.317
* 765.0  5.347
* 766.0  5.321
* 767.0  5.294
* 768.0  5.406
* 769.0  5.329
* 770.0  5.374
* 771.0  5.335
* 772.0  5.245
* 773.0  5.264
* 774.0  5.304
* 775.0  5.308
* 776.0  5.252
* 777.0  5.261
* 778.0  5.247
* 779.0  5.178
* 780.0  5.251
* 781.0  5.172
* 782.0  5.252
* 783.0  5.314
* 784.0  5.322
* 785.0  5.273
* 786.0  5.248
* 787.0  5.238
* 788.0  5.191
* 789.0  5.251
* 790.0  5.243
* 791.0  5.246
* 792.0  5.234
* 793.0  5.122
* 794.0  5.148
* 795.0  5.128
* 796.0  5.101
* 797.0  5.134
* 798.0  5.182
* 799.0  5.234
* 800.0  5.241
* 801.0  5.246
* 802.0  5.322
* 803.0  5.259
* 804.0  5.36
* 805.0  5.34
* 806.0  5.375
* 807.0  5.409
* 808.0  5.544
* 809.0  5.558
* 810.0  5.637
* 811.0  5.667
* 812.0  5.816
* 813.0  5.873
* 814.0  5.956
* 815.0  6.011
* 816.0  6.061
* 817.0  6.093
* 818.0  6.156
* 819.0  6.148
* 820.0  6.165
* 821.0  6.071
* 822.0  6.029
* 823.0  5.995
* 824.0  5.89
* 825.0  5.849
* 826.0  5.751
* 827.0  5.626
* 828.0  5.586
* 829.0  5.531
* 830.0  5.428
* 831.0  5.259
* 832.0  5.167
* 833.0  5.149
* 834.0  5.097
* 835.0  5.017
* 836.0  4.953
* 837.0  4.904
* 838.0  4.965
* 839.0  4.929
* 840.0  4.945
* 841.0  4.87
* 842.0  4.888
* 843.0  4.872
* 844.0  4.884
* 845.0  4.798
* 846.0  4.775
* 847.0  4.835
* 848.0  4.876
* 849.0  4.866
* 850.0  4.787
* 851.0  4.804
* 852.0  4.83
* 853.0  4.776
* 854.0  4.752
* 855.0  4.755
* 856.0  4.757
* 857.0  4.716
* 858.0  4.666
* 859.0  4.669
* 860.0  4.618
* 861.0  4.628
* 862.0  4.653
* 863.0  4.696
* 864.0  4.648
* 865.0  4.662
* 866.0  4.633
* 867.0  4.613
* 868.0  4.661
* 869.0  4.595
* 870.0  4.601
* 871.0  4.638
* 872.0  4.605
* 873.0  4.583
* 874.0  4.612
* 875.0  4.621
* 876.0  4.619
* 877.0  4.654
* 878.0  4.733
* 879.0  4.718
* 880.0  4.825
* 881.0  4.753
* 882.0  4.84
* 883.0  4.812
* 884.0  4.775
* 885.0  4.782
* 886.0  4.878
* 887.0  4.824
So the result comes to 1.2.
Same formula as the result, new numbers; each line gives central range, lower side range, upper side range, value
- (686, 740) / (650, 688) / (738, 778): 3.3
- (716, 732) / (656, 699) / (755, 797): 1.4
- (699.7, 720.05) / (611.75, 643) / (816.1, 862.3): 1.8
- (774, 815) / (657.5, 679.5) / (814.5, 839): 2.0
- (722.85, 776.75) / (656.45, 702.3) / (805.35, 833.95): 2.5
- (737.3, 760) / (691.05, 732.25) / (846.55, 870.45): -2.5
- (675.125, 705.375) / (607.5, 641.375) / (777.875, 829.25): 0.9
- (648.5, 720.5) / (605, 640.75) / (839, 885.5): 0.5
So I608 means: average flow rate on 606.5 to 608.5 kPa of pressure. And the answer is 5.65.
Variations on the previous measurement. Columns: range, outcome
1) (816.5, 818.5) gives 6.12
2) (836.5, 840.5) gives 4.94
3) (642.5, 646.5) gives 5.68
